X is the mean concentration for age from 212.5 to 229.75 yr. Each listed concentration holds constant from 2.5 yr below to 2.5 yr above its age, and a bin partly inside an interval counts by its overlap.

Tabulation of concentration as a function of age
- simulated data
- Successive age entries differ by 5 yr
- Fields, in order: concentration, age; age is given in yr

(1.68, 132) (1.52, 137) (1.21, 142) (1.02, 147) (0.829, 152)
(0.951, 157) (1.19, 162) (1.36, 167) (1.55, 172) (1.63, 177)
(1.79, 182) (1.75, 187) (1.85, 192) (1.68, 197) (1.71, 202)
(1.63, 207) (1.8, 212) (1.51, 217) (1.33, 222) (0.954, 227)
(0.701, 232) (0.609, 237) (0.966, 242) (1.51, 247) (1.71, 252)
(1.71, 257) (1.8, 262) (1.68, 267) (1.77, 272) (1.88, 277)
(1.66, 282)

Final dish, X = 1.32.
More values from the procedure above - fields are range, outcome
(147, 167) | 1.04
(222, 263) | 1.23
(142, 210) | 1.45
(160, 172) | 1.34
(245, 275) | 1.7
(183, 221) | 1.69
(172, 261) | 1.47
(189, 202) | 1.75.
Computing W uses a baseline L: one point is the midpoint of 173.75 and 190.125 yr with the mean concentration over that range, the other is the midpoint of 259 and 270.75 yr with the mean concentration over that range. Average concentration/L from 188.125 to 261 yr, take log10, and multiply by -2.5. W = 0.215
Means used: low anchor 1.72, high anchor 1.74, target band 1.42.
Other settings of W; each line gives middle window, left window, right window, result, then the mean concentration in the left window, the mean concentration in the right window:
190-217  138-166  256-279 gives -0.23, 1.08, 1.77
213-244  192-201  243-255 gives 0.47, 1.73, 1.53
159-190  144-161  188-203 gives -0.13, 0.964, 1.75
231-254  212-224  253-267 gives 0.43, 1.5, 1.74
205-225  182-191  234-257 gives -0.02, 1.78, 1.24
